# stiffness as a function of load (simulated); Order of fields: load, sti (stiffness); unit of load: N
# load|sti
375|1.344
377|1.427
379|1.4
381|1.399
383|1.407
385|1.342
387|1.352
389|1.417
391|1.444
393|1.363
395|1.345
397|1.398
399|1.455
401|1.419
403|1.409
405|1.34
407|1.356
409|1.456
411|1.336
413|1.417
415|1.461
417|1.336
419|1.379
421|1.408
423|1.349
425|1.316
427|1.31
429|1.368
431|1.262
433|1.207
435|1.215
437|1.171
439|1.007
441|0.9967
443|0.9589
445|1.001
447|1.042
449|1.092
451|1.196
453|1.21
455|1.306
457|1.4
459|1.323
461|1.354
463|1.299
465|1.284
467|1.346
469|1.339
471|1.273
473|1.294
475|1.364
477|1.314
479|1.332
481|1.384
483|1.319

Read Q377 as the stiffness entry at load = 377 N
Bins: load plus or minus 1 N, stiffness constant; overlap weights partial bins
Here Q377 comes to 1.427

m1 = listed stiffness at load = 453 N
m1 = 1.21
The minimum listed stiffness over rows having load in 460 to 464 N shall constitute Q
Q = 1.299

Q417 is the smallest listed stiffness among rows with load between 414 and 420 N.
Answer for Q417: 1.336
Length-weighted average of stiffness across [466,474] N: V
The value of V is 1.31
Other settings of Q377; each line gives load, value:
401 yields 1.419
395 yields 1.345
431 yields 1.262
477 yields 1.314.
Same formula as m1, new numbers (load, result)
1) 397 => 1.398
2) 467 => 1.346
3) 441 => 0.9967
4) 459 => 1.323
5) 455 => 1.306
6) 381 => 1.399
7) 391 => 1.444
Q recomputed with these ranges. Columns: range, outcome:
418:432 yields 1.262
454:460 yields 1.306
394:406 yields 1.34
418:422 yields 1.379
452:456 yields 1.21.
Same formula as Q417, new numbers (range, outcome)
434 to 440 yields 1.007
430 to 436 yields 1.207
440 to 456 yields 0.9589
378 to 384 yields 1.399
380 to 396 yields 1.342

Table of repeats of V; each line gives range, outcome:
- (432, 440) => 1.15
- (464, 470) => 1.32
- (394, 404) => 1.41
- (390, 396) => 1.38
